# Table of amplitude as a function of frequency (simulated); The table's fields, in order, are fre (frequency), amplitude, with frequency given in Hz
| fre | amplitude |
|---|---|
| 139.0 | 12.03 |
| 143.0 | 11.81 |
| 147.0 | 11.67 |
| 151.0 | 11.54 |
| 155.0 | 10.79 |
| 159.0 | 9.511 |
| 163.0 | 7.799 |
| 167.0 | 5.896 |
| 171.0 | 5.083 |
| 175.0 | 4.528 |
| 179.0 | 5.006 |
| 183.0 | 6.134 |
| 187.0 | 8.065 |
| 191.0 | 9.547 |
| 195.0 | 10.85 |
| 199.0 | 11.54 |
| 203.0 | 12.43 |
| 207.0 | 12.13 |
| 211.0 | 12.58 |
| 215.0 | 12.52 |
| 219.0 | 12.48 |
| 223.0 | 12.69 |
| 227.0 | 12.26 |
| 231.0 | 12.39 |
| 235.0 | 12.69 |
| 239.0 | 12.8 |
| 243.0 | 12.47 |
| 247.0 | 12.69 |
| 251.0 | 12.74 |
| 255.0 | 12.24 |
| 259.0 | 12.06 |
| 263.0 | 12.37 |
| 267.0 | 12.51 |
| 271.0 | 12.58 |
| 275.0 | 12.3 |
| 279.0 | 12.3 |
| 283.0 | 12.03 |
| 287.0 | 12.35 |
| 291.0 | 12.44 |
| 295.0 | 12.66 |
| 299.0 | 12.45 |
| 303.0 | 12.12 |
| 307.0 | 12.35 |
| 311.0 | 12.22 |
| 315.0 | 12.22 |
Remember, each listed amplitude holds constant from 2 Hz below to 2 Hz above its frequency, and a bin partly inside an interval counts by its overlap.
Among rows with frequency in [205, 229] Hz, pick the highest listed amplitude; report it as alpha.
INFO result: 12.69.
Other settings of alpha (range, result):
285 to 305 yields 12.66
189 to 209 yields 12.43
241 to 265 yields 12.74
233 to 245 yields 12.8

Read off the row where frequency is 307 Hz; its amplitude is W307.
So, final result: 12.35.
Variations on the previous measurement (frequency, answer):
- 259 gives 12.06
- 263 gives 12.37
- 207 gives 12.13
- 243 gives 12.47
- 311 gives 12.22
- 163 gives 7.799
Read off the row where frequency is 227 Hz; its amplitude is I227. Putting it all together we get 12.26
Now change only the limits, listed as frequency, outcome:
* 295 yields 12.66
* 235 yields 12.69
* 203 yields 12.43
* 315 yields 12.22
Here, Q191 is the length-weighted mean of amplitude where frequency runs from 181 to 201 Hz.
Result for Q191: 9.23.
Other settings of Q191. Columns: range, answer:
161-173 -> 6.26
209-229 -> 12.5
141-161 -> 11.1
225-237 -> 12.4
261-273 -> 12.5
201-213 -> 12.4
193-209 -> 11.7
